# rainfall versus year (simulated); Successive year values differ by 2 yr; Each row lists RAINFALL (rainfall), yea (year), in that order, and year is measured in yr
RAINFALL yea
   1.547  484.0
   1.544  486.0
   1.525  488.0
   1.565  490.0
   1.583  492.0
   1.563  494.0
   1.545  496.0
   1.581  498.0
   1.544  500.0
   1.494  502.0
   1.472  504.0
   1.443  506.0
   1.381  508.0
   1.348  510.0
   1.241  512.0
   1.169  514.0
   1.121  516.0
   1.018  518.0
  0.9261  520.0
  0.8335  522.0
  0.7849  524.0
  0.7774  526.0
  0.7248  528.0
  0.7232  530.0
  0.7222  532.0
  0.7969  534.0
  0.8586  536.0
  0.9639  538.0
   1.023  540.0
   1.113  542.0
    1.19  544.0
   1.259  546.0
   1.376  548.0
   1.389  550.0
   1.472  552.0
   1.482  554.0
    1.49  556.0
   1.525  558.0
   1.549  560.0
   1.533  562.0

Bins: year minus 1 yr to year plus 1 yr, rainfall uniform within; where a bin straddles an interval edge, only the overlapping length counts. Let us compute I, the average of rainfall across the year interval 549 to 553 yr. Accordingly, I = 1.43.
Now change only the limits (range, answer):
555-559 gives 1.51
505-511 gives 1.39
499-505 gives 1.5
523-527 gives 0.781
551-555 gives 1.48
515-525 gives 0.937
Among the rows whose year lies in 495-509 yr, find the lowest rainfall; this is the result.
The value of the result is 1.381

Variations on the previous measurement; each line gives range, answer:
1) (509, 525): 0.7849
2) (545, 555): 1.259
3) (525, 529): 0.7248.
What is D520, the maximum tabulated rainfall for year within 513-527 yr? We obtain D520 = 1.169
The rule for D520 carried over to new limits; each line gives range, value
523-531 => 0.7849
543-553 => 1.472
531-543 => 1.113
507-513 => 1.381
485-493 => 1.583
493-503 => 1.581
